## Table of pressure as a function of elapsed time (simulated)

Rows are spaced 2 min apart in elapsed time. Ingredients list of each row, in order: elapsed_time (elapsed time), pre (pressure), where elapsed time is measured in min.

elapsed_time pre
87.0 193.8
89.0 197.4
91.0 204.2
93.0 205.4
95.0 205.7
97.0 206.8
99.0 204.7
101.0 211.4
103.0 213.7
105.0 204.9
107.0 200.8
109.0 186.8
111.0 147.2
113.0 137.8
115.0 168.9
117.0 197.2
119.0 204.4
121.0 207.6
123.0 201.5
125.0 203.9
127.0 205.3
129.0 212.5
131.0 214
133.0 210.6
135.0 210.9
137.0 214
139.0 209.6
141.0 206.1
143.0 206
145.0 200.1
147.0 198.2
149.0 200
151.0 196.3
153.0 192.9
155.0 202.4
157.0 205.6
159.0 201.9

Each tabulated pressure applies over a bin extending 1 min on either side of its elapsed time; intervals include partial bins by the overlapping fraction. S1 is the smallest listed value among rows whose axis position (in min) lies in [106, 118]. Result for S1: 137.8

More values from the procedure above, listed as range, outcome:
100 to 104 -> 211.4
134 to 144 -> 206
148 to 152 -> 196.3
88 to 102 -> 197.4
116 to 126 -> 197.2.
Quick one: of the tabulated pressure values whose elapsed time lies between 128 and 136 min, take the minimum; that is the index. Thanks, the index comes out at 210.6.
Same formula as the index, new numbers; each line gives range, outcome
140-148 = 198.2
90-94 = 204.2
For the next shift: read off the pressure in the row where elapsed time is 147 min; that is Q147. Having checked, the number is 198.2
